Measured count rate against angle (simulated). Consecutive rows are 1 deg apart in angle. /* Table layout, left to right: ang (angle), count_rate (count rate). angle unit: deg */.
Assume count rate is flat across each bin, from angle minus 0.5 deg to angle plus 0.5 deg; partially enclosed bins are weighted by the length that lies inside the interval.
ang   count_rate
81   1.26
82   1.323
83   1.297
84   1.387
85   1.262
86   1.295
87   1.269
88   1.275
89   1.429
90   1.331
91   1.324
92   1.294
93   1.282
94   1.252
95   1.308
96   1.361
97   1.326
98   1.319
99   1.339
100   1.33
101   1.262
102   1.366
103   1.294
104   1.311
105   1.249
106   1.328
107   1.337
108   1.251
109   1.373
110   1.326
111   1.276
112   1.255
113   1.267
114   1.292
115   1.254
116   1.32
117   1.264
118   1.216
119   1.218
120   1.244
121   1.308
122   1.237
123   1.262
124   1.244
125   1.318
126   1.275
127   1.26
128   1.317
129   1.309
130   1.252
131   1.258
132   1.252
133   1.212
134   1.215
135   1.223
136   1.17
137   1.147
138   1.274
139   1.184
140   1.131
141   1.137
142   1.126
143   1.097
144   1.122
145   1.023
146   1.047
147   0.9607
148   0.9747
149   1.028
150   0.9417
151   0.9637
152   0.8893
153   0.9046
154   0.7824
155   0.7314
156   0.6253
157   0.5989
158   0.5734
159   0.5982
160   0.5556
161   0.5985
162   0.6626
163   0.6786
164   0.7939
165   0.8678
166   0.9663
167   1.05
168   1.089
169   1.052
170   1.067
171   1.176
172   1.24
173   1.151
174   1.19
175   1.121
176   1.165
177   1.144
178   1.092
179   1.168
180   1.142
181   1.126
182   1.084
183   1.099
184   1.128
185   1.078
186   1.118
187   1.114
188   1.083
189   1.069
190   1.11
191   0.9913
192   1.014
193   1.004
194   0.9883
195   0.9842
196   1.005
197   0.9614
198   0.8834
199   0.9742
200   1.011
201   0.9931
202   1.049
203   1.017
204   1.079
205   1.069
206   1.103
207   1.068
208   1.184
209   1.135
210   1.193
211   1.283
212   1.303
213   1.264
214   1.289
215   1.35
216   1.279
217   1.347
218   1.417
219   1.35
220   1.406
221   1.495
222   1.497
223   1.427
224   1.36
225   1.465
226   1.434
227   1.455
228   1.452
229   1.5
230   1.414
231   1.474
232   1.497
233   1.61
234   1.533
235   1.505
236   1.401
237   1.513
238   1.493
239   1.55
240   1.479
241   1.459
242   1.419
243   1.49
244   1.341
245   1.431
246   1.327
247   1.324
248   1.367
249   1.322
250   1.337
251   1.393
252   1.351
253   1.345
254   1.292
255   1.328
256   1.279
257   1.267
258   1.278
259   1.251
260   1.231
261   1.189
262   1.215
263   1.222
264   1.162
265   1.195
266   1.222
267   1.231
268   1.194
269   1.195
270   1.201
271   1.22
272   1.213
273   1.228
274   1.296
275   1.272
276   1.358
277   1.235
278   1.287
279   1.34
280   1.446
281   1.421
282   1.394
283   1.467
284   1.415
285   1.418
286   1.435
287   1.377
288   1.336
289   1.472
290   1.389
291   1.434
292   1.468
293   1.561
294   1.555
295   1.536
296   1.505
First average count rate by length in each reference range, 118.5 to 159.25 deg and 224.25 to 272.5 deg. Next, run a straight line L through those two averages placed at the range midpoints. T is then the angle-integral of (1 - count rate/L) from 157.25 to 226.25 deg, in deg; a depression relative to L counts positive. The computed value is 7.1 deg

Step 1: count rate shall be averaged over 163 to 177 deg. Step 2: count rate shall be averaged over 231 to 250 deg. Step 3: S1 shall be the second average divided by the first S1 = 1.36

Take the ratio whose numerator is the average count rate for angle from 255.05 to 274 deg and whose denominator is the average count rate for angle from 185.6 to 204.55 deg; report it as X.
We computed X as 1.20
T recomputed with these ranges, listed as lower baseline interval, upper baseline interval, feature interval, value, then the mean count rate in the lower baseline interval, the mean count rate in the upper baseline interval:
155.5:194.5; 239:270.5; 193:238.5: -4.78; 0.984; 1.31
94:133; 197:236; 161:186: 4.69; 1.29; 1.29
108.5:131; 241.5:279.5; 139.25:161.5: 6.83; 1.28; 1.29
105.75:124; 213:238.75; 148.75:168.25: 8.03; 1.28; 1.44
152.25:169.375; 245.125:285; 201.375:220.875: -3.78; 0.772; 1.29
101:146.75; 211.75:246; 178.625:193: 2.78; 1.24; 1.43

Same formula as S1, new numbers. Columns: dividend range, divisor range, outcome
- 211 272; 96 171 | 1.22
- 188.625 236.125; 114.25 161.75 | 1.15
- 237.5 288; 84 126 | 1.02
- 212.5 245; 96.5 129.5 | 1.11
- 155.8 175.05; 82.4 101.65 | 0.67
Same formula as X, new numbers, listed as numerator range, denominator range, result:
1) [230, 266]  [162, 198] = 1.30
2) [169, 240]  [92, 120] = 0.95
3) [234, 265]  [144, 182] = 1.43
